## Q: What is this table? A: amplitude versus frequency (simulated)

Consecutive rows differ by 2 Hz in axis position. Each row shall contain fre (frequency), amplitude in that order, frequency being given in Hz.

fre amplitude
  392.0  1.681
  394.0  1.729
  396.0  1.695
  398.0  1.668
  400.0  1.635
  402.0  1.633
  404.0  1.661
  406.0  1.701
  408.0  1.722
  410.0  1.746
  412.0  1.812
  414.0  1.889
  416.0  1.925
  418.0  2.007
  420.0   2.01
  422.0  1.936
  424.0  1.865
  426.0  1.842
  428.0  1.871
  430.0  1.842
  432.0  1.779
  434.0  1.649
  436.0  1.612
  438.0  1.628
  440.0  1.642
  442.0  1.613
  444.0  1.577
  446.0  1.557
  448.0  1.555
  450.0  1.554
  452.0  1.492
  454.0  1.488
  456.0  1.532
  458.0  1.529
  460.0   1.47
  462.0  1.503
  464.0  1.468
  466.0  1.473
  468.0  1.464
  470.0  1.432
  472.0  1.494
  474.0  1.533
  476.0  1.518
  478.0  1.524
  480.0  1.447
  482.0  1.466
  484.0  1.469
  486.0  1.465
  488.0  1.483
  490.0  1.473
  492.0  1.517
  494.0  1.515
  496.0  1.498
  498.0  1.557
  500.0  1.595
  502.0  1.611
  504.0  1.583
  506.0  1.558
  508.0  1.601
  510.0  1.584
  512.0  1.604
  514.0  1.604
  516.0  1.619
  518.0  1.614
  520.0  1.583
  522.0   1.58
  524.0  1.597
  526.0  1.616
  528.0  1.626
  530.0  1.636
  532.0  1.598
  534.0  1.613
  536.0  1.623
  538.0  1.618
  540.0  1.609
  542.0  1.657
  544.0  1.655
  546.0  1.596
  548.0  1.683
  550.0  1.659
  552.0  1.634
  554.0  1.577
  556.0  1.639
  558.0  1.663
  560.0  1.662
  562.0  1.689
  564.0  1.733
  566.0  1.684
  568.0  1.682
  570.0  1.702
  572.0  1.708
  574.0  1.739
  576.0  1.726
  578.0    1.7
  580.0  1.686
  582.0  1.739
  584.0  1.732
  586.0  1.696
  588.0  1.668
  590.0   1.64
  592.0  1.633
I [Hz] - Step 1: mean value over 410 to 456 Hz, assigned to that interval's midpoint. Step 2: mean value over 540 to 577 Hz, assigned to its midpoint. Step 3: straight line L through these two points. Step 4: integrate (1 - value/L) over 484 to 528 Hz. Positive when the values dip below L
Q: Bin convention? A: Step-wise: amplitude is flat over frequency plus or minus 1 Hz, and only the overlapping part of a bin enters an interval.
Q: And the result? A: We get 3.40 Hz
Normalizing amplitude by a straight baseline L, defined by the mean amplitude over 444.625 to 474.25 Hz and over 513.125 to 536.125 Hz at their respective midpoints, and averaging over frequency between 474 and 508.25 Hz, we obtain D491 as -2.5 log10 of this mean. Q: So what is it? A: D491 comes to 0.02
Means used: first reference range 1.5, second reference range 1.61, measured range 1.52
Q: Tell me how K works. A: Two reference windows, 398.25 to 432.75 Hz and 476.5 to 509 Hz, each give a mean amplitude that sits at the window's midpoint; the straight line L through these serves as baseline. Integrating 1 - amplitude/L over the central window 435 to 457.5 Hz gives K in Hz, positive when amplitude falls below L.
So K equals 1.73 Hz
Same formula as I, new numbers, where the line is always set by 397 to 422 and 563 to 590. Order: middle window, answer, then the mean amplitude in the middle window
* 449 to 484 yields 5.3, 1.49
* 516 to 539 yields 1.6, 1.61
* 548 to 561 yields 0.6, 1.64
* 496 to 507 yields 1.1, 1.57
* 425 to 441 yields 0.4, 1.73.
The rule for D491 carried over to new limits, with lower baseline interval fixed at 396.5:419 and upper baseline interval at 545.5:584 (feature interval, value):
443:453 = 0.13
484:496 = 0.16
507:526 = 0.07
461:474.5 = 0.17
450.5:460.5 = 0.15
